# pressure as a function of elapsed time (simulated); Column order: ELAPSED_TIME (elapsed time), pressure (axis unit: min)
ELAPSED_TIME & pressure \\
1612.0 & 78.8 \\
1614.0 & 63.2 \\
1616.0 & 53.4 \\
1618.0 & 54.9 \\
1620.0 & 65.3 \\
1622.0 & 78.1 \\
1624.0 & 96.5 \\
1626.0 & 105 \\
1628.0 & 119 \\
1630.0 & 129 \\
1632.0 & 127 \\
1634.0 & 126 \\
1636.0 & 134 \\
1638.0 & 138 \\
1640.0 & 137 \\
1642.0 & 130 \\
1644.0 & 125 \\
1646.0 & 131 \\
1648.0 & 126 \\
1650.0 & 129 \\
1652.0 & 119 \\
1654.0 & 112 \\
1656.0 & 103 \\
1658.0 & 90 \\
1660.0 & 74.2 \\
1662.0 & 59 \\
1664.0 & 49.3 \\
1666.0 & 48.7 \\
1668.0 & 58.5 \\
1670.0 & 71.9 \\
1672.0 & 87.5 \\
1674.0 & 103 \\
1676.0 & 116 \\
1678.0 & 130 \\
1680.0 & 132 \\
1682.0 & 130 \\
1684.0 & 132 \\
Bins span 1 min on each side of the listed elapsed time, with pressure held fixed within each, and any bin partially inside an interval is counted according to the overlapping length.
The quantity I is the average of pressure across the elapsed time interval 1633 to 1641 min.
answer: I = 134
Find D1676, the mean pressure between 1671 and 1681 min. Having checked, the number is 114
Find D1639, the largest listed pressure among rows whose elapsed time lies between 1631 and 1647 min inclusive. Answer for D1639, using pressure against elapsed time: 138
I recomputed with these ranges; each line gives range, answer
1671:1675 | 95.2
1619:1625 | 80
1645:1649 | 128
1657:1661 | 82.1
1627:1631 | 124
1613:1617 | 58.3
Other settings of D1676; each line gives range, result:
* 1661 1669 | 53.9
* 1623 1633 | 115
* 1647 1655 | 122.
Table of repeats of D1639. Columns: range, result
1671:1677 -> 116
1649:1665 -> 129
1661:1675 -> 103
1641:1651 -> 131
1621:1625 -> 96.5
